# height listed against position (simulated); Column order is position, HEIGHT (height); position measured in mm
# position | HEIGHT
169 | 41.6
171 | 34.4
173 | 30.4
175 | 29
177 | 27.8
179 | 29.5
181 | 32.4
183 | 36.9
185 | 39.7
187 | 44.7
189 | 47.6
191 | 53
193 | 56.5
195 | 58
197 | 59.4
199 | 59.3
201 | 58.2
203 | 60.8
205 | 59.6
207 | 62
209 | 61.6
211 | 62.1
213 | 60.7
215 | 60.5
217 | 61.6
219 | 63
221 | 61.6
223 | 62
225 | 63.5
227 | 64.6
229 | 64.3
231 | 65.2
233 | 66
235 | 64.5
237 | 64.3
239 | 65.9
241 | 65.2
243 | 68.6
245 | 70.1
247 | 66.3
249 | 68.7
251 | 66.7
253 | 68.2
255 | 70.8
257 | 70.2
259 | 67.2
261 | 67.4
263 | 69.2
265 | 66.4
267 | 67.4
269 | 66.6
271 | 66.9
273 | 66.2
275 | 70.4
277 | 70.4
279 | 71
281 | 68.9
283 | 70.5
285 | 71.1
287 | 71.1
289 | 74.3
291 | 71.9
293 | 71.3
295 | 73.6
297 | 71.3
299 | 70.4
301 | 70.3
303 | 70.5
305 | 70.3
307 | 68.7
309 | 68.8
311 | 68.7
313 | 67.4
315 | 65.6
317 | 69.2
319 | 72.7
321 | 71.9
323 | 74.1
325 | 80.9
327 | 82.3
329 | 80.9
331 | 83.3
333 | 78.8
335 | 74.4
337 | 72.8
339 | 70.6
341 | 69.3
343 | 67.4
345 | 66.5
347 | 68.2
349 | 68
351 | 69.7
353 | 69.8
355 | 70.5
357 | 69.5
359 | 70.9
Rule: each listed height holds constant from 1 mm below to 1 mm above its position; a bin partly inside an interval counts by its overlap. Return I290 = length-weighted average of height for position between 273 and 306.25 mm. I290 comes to 70.9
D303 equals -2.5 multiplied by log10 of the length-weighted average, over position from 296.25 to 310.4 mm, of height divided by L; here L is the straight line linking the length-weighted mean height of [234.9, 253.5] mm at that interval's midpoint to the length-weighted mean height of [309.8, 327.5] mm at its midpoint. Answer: 0.02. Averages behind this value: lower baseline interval 66.9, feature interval 70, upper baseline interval 72.2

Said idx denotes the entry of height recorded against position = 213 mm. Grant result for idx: 60.7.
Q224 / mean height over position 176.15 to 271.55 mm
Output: 60.1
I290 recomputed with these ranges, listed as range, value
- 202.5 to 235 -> 62.5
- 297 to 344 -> 72.6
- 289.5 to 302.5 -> 71.5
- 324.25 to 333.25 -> 81.5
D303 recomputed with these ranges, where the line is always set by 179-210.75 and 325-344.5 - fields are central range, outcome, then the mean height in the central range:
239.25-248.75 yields -0.12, 67.5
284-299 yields -0.06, 72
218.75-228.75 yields -0.11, 63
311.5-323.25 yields 0.04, 69.8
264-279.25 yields -0.05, 68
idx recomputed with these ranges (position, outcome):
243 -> 68.6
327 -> 82.3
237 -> 64.3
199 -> 59.3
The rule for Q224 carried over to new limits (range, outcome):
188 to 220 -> 59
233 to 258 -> 67.4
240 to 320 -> 69.3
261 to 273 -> 67.2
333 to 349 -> 70.3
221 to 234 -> 64.1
